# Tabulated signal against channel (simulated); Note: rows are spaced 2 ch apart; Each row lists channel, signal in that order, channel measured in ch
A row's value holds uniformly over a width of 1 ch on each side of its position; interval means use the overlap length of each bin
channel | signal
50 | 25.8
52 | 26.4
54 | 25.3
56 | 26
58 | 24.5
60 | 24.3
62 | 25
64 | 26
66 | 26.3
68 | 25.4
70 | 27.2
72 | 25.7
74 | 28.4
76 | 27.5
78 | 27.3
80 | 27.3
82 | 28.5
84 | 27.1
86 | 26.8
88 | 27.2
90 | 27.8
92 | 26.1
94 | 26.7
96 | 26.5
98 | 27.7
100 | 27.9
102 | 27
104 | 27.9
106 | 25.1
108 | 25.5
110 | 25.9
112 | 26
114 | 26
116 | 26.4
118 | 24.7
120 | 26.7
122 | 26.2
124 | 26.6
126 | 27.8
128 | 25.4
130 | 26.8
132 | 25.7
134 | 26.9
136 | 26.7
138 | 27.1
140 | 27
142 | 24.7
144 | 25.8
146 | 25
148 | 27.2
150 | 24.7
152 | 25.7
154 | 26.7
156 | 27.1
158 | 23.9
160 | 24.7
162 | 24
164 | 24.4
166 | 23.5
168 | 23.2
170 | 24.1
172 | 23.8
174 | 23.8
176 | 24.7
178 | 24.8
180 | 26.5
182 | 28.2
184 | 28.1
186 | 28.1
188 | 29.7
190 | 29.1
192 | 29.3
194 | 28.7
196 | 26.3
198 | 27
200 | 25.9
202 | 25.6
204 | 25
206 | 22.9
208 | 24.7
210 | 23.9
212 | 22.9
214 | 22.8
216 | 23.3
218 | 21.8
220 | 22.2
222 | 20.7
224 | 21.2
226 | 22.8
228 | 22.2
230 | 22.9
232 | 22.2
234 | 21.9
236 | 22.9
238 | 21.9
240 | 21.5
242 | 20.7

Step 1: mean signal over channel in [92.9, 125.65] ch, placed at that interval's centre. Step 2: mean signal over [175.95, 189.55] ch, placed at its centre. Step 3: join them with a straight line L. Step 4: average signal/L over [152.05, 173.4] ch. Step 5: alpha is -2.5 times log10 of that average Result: 0.11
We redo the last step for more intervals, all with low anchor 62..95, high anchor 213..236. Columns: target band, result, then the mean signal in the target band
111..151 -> -0.04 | 26.2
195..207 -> -0.11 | 25.4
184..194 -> -0.23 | 28.9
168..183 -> -0.05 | 25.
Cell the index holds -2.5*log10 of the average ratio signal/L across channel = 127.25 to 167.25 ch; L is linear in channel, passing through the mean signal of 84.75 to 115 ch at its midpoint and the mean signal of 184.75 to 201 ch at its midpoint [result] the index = 0.07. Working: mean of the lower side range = 26.7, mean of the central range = 25.6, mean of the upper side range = 28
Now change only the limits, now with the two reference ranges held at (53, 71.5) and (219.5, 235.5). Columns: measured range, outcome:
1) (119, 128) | -0.10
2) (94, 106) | -0.10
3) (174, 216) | -0.15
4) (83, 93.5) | -0.08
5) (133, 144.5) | -0.11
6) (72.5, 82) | -0.10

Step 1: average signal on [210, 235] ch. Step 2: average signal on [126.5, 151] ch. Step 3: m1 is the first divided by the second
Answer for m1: 0.85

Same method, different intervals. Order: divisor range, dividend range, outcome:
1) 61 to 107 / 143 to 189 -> 0.95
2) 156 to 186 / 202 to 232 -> 0.91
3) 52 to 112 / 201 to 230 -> 0.87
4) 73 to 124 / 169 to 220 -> 0.95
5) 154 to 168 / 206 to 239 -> 0.91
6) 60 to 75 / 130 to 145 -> 1.01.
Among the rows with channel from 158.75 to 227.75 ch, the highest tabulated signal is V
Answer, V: 29.7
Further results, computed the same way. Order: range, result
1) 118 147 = 27.8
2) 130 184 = 28.2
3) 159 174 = 24.7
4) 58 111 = 28.5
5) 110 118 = 26.4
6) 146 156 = 27.2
